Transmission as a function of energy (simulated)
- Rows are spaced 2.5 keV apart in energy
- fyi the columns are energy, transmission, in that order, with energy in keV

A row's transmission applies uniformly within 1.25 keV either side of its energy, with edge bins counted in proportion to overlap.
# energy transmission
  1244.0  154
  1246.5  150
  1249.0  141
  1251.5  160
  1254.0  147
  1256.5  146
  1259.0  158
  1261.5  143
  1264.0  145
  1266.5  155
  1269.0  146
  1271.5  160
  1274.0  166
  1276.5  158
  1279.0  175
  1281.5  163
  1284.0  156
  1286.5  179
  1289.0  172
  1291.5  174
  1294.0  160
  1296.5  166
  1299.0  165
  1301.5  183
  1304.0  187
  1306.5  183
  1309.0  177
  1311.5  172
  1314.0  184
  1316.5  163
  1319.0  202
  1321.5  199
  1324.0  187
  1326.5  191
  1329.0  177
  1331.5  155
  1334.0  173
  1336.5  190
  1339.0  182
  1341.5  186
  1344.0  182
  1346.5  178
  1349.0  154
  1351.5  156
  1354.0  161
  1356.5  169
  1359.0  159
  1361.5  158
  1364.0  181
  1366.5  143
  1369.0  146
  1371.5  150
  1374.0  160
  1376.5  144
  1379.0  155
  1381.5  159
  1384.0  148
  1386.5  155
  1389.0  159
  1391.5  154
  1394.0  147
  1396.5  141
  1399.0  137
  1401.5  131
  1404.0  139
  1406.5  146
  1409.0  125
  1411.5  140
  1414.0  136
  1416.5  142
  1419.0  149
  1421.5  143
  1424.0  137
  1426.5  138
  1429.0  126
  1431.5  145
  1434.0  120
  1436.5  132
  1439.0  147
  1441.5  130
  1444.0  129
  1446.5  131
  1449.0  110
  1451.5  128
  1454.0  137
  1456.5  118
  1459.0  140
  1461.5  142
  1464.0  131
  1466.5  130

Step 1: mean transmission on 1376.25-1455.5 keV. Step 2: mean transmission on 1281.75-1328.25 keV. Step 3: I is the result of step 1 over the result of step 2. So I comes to 0.78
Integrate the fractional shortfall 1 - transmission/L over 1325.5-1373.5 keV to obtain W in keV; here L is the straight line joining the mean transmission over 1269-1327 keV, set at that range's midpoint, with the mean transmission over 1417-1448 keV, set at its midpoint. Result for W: -2.49 keV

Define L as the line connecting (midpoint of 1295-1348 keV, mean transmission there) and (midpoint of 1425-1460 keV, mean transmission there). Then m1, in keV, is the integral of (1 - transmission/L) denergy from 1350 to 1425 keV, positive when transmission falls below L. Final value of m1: 2.0 keV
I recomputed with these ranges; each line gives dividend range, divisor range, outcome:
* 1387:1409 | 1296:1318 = 0.81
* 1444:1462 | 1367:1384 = 0.85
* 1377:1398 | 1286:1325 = 0.85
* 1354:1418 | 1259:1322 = 0.88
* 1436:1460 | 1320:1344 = 0.71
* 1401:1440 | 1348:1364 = 0.85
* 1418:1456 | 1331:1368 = 0.79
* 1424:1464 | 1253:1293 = 0.83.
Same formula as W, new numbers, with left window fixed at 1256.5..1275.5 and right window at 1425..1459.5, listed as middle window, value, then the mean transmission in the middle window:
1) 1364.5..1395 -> -3.1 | 152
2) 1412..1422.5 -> -0.7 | 142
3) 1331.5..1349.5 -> -4.2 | 177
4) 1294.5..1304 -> -1.5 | 172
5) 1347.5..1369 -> -2.8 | 160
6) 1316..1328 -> -3.6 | 190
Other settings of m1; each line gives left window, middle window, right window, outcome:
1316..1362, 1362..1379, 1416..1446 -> 0.81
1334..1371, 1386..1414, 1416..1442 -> 1.18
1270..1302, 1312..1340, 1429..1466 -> -4.20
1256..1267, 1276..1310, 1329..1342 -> -2.24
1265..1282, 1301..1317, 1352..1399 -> -2.10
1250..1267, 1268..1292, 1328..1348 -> -1.08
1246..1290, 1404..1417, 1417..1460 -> -0.07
